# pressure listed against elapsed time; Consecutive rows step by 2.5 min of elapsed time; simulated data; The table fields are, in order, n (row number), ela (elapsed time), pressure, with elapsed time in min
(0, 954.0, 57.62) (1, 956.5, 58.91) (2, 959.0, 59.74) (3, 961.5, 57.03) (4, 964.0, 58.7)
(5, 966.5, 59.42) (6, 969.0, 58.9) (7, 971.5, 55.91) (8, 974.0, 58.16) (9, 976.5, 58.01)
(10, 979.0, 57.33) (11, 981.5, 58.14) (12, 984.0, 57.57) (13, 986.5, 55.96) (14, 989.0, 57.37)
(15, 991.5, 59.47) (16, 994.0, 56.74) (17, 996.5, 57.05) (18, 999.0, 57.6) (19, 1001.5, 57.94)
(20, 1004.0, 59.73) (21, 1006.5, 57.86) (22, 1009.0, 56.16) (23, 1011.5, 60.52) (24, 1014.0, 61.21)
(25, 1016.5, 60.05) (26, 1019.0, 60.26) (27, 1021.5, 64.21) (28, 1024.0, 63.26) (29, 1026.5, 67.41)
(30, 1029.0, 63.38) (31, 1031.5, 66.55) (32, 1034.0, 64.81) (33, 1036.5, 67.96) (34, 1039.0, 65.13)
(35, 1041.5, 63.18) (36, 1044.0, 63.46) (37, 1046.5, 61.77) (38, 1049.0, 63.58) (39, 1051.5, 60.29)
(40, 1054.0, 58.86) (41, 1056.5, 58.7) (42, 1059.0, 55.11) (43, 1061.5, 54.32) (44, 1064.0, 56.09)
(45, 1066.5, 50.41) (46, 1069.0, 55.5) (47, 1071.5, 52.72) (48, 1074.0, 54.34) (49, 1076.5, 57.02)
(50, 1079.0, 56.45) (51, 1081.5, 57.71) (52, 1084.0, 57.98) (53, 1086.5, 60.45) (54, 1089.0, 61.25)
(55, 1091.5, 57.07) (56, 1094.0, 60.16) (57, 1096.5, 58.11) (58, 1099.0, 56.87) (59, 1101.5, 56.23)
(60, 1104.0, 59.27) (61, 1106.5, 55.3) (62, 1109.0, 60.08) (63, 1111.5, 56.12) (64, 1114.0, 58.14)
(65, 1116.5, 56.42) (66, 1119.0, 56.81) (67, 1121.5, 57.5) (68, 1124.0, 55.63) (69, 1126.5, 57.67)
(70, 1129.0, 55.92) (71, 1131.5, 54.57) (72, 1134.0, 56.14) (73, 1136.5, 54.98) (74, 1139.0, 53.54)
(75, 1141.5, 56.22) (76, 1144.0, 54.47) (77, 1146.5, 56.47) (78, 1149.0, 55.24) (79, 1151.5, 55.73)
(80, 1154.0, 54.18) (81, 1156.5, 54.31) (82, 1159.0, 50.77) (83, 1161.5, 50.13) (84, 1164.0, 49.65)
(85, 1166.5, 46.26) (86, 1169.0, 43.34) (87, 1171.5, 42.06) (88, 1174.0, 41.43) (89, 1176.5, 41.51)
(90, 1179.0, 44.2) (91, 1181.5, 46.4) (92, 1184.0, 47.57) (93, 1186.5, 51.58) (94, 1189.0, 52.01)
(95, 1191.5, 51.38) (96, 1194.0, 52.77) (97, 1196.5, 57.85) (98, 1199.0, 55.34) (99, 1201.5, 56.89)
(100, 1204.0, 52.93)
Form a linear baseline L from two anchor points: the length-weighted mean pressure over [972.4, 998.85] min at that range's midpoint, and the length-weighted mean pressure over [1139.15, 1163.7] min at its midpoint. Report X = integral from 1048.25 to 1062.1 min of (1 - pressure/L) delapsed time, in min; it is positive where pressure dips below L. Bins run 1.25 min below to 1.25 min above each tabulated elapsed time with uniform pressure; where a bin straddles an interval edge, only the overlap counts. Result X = -0.6 min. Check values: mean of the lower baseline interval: 57.6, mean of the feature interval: 58.5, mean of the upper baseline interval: 54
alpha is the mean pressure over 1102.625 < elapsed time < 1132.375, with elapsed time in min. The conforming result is 57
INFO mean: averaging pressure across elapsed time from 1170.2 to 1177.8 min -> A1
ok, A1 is 41.7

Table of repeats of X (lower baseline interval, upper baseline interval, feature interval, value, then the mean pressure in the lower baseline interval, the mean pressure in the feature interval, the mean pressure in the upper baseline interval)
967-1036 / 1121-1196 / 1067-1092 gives -0.6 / 59.8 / 56.8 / 51.5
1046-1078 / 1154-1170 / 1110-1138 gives -2.2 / 56.7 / 56.4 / 49.6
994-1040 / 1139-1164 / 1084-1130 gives -1.1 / 61.6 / 57.7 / 53.9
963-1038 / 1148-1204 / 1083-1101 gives -1.3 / 59.9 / 58.7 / 50.1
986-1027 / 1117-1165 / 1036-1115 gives -1.7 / 59.5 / 58.3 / 54.8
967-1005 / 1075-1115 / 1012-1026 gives -1.0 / 57.7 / 62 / 58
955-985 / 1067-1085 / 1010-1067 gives -4.9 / 58.2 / 61.4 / 55.7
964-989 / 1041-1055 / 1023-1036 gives -1.0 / 57.7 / 65.3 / 61.8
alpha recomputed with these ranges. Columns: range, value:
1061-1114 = 56.9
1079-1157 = 56.8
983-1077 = 59.6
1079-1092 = 58.8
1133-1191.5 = 50.4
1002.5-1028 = 61.1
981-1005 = 57.7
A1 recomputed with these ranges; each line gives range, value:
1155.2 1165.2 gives 51.2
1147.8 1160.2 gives 54.1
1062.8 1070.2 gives 54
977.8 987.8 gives 57.3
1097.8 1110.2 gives 57.5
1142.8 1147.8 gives 55.5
